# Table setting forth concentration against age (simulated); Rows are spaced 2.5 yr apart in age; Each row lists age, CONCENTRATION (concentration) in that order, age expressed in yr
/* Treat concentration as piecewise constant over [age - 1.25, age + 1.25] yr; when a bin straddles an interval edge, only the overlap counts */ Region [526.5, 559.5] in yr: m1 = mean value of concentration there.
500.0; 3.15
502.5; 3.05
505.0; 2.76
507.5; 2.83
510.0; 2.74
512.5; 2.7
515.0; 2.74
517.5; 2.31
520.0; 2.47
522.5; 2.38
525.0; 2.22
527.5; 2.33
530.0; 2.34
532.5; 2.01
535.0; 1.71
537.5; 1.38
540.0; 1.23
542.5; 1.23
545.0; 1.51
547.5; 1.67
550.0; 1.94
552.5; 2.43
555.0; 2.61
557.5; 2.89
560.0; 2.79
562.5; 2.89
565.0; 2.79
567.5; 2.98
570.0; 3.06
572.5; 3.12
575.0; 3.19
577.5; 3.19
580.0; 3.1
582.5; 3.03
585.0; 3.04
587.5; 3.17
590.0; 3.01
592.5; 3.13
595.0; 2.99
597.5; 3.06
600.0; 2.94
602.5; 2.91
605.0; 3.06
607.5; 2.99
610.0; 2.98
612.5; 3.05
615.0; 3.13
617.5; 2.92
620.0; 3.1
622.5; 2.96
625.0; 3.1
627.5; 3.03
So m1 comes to 1.96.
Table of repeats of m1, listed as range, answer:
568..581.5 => 3.12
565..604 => 3.05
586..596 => 3.08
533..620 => 2.68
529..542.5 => 1.68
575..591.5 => 3.1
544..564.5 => 2.37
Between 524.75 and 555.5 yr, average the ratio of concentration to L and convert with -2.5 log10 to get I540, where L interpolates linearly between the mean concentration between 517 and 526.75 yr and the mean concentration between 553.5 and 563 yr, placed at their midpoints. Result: 0.34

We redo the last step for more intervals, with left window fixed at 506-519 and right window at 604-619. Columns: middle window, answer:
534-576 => 0.22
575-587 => -0.07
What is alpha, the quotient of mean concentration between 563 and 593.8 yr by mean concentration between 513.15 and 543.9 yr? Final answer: 1.50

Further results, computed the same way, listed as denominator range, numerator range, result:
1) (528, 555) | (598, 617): 1.67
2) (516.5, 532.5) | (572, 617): 1.32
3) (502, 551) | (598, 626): 1.39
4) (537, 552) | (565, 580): 1.99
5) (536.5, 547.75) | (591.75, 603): 2.18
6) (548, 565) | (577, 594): 1.20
